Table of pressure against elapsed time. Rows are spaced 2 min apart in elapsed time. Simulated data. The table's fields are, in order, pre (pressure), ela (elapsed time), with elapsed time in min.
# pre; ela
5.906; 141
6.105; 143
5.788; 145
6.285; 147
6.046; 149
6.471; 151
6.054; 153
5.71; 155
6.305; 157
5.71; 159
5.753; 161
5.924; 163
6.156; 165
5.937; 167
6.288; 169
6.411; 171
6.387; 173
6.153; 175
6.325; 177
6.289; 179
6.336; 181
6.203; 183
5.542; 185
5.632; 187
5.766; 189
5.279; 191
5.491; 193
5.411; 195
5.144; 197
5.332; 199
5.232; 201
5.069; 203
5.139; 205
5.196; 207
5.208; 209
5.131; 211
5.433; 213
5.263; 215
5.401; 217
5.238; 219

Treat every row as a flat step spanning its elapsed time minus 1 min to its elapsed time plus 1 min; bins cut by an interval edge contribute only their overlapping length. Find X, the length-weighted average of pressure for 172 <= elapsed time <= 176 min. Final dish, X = 6.27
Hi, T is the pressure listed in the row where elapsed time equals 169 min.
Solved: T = 6.288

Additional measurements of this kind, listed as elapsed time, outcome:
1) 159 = 5.71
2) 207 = 5.196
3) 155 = 5.71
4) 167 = 5.937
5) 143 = 6.105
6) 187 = 5.632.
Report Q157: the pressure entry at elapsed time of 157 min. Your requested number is 6.305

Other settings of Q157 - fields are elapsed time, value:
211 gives 5.131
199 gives 5.332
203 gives 5.069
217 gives 5.401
